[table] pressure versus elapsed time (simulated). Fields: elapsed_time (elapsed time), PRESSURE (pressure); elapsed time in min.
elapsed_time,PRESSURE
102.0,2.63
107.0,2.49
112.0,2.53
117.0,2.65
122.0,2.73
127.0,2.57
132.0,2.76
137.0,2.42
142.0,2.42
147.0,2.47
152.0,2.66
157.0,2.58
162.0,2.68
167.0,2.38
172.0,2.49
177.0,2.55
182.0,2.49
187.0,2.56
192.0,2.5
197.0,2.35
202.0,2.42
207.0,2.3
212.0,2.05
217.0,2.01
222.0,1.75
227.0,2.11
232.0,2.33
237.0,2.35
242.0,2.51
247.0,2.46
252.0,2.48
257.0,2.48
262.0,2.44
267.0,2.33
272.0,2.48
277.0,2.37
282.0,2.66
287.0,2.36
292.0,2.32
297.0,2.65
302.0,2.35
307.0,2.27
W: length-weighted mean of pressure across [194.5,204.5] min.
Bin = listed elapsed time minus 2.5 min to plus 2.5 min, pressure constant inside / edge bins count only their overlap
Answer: 2.39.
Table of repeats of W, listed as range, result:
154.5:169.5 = 2.55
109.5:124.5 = 2.64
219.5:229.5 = 1.93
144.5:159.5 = 2.57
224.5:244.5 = 2.32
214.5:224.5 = 1.88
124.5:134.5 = 2.67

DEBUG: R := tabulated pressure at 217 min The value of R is 2.01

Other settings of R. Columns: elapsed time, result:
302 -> 2.35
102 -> 2.63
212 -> 2.05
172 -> 2.49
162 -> 2.68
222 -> 1.75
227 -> 2.11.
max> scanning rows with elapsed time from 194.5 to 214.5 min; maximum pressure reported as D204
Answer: 2.42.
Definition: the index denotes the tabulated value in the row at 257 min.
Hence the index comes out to 2.48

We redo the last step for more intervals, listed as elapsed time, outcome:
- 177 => 2.55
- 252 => 2.48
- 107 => 2.49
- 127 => 2.57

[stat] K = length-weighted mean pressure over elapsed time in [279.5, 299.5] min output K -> 2.5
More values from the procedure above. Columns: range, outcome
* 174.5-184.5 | 2.52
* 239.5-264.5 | 2.47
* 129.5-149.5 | 2.52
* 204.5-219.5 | 2.12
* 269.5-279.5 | 2.42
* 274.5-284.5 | 2.52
